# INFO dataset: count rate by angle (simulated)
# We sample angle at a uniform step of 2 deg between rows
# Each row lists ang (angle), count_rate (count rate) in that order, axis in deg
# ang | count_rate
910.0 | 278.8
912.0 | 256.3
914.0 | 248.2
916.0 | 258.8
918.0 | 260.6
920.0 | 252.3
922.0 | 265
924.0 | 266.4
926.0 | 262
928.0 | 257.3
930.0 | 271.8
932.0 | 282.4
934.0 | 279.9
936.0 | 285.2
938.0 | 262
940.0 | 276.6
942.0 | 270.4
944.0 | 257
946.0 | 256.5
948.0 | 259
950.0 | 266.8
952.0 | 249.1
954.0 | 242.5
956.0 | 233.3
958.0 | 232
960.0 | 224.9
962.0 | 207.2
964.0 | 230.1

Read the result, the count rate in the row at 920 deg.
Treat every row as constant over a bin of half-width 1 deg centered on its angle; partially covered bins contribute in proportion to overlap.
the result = 252.3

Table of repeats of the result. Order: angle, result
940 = 276.6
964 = 230.1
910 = 278.8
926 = 262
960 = 224.9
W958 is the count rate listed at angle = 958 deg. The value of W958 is 232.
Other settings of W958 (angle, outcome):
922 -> 265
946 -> 256.5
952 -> 249.1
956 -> 233.3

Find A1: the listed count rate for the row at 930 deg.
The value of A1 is 271.8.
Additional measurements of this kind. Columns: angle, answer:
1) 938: 262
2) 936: 285.2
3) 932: 282.4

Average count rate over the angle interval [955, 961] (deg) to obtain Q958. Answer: 230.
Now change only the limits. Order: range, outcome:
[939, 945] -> 268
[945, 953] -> 258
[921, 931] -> 264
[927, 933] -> 270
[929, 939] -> 276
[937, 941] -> 269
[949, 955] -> 253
